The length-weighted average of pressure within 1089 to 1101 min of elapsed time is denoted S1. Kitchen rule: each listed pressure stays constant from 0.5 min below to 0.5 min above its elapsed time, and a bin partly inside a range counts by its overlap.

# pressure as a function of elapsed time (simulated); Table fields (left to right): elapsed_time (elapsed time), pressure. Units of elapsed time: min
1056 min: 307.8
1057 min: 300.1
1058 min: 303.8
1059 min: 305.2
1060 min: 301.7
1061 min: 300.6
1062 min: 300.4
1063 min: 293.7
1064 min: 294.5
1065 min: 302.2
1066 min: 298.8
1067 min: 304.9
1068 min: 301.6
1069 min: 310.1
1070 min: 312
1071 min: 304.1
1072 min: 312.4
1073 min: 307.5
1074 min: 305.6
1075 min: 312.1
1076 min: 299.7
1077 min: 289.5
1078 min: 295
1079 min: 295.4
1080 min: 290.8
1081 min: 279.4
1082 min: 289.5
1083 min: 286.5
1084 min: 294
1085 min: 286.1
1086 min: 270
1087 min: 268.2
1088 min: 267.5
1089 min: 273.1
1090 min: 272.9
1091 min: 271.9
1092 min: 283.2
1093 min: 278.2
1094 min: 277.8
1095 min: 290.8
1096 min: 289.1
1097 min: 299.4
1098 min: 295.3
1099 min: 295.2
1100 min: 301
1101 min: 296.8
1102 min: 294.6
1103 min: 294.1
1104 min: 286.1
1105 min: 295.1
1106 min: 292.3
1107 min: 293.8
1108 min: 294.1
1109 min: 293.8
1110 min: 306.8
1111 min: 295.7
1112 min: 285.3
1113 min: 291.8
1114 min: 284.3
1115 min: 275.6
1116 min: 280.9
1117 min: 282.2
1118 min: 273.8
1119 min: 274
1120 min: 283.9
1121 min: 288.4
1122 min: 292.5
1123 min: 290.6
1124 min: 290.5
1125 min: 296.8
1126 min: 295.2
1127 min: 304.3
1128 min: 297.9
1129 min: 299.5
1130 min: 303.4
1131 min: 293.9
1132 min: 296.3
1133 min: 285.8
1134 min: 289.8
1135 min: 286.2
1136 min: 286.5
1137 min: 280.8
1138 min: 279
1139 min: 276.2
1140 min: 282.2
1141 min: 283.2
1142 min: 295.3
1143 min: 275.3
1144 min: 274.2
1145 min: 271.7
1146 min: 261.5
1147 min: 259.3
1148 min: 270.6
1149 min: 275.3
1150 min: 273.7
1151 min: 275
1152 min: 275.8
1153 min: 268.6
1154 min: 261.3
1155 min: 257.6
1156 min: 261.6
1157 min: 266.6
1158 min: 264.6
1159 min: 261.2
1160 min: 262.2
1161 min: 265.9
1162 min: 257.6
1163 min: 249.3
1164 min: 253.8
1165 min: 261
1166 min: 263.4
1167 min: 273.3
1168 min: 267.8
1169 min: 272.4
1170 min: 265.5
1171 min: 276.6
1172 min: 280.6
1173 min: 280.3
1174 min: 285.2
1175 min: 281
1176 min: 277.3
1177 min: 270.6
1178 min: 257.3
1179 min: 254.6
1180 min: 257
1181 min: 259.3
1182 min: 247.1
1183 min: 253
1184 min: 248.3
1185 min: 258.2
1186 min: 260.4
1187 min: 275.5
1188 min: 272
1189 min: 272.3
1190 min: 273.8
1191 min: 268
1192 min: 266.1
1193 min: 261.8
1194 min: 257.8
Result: 287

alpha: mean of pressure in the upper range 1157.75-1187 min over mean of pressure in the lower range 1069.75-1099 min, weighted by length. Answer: 0.9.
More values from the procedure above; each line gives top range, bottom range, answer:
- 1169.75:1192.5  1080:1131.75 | 0.93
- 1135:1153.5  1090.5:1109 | 0.95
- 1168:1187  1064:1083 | 0.89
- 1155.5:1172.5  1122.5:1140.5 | 0.91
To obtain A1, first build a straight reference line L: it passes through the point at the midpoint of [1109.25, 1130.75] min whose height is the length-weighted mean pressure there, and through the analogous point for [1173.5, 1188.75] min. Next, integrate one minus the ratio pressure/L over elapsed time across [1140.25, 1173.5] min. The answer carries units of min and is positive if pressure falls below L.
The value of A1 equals 0.7 min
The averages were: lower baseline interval 290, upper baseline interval 264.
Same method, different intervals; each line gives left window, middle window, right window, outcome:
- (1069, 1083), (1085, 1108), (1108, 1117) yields 0.6 min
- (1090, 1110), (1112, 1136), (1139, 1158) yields -0.7 min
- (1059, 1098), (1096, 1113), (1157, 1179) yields -0.6 min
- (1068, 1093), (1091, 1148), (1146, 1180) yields -1.6 min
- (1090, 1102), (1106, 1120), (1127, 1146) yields 0.0 min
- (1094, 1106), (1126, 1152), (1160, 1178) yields -0.3 min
